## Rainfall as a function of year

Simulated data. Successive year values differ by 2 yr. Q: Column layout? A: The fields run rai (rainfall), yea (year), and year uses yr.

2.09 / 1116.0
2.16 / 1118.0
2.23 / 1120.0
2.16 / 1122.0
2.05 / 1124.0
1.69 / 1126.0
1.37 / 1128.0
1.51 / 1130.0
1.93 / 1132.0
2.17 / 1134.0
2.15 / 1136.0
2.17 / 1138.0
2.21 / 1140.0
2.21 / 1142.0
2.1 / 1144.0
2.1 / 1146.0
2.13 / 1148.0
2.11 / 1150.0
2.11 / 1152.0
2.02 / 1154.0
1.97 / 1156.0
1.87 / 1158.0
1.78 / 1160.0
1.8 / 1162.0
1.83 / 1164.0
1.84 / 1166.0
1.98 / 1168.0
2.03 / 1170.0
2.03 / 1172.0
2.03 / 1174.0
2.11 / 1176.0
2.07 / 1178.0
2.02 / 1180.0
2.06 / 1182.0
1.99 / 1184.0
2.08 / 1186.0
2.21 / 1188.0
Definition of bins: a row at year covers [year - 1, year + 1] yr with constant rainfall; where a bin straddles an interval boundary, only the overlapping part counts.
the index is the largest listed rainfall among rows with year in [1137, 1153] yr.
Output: 2.21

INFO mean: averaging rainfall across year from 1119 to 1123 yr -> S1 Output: 2.2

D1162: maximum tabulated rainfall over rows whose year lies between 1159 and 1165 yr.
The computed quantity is 1.83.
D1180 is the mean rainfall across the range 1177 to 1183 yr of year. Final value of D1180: 2.05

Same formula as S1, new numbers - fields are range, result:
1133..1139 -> 2.16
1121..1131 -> 1.76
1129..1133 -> 1.72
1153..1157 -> 2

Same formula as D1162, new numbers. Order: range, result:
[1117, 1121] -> 2.23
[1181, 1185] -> 2.06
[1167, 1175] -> 2.03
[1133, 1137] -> 2.17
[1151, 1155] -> 2.11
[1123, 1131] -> 2.05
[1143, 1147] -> 2.1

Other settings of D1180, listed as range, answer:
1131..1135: 2.05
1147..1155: 2.09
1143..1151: 2.11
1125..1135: 1.73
